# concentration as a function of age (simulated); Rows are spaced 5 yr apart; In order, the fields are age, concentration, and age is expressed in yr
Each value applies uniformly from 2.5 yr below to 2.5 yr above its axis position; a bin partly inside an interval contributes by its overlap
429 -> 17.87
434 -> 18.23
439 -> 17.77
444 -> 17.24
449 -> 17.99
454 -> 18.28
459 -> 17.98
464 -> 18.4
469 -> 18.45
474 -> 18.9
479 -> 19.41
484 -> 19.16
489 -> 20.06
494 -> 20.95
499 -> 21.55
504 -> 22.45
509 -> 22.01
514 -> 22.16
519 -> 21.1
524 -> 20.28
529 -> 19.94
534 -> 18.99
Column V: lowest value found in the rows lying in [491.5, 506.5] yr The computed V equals 20.95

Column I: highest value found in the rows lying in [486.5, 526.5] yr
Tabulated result 22.45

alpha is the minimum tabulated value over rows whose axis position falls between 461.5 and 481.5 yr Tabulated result 18.4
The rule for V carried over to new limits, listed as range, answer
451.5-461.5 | 17.98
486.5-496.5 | 20.06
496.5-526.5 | 20.28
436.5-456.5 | 17.24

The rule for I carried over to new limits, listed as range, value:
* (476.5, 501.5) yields 21.55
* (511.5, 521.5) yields 22.16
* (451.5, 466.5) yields 18.4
